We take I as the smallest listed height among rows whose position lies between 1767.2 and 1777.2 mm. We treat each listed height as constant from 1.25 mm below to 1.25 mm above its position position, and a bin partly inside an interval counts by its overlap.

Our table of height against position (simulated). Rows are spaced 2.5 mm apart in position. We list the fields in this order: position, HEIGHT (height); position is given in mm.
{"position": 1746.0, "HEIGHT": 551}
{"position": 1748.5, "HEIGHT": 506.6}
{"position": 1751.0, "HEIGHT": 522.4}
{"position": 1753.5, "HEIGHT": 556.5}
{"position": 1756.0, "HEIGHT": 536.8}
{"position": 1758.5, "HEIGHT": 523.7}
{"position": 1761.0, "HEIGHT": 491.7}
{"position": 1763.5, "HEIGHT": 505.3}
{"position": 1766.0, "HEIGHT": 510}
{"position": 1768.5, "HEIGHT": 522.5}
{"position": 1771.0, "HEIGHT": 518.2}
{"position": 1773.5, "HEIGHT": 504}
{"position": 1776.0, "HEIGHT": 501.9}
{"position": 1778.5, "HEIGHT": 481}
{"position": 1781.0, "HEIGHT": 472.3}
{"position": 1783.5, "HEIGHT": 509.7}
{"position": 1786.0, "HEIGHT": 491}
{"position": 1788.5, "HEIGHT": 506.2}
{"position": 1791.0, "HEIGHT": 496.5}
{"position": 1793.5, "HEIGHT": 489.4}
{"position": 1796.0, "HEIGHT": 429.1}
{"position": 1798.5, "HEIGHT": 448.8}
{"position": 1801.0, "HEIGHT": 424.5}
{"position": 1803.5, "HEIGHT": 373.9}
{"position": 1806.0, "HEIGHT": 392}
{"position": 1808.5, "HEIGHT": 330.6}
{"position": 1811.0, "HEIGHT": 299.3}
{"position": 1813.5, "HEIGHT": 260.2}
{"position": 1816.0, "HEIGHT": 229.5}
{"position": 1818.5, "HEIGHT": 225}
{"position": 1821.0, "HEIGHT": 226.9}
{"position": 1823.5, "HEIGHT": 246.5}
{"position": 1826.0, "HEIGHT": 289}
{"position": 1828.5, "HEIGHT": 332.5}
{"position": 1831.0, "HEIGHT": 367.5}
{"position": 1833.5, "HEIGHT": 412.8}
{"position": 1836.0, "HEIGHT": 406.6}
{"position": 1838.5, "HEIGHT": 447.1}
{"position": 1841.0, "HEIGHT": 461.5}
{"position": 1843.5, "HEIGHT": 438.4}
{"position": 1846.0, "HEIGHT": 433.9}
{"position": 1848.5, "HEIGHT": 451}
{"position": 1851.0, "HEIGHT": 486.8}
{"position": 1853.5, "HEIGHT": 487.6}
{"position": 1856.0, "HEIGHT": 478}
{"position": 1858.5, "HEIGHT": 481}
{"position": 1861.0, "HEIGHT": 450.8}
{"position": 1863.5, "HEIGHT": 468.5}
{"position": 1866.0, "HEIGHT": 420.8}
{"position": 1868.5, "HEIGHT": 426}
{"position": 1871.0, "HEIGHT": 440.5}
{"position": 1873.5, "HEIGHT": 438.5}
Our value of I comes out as 501.9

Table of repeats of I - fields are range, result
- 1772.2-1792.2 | 472.3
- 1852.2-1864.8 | 450.8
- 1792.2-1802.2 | 424.5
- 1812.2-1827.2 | 225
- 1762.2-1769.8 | 505.3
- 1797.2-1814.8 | 260.2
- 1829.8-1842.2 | 367.5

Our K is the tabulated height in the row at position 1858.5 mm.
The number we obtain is 481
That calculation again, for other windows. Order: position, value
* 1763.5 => 505.3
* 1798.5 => 448.8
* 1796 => 429.1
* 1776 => 501.9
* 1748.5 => 506.6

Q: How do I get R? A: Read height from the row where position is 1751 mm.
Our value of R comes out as 522.4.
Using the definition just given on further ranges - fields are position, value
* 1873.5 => 438.5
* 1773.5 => 504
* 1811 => 299.3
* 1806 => 392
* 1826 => 289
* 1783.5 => 509.7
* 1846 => 433.9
